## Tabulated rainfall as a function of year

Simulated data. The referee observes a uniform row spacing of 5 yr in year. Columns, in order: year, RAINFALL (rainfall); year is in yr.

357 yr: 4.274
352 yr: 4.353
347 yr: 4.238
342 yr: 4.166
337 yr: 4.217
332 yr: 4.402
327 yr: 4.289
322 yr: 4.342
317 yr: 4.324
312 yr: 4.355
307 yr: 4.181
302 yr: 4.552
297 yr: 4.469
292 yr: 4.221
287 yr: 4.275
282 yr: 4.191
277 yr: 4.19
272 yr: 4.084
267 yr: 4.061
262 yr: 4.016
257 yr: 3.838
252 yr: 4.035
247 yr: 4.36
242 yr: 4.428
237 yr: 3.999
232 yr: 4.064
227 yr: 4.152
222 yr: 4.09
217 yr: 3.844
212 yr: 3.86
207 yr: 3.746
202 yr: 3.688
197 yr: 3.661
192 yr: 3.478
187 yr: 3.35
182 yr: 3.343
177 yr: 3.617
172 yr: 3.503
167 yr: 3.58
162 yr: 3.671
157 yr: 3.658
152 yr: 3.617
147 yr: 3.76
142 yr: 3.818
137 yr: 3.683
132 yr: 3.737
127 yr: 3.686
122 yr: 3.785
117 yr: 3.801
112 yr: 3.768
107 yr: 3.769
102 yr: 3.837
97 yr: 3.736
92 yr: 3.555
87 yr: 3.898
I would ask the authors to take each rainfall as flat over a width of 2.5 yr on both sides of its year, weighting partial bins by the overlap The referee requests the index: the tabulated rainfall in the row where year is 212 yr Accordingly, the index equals 3.86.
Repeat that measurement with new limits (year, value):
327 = 4.289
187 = 3.35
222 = 4.09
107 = 3.769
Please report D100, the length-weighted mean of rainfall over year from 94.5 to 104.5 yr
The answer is 3.79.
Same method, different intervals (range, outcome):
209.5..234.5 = 4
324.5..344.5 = 4.27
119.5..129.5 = 3.74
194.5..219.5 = 3.76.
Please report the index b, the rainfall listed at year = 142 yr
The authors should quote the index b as 3.818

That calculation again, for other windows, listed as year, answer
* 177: 3.617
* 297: 4.469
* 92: 3.555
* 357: 4.274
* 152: 3.617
